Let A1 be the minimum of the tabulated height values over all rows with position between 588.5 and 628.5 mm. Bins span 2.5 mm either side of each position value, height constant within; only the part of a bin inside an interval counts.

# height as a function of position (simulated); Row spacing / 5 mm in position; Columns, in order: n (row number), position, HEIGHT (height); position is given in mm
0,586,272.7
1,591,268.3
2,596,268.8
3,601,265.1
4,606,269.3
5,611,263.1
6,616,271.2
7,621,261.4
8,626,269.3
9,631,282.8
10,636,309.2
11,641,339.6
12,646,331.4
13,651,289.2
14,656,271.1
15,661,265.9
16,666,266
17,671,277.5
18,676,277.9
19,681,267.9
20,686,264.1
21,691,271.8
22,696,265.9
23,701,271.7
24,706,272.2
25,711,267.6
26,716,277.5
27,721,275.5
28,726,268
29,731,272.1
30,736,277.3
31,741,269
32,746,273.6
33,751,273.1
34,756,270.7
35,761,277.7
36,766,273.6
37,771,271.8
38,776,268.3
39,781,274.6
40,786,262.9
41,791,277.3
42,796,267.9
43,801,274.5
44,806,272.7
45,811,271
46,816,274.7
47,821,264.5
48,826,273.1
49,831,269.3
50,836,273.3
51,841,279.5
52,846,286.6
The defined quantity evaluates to 261.4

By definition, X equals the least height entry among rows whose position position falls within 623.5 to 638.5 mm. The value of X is 269.3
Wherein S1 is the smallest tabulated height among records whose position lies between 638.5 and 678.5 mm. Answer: 265.9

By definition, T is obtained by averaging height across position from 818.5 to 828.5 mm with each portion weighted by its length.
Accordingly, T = 269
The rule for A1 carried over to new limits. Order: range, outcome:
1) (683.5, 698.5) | 264.1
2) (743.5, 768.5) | 270.7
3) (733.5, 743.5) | 269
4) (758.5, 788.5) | 262.9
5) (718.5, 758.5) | 268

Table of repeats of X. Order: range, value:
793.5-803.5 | 267.9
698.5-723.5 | 267.6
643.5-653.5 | 289.2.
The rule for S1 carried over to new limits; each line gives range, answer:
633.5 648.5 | 309.2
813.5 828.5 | 264.5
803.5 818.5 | 271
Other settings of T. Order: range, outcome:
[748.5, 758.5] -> 272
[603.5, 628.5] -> 267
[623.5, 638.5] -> 287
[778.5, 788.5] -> 269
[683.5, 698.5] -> 267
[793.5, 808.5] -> 272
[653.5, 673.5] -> 270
